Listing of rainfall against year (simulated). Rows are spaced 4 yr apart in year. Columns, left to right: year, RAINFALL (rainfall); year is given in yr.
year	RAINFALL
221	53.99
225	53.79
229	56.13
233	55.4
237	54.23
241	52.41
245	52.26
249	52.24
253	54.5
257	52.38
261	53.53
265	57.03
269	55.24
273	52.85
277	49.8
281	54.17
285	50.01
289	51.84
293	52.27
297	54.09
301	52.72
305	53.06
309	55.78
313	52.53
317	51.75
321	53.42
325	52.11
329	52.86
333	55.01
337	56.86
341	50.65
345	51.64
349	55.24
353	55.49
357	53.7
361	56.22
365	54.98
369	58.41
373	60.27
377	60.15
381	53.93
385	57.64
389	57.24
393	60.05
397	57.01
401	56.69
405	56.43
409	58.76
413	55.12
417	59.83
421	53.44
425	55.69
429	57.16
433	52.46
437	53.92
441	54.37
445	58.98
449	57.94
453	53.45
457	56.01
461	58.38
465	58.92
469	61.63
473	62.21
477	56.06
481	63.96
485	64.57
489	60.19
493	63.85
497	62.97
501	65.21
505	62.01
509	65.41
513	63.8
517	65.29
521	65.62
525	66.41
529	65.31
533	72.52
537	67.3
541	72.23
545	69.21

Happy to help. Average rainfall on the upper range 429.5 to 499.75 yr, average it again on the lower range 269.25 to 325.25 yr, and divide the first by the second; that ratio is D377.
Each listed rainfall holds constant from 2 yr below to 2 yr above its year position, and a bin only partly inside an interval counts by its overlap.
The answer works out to 1.12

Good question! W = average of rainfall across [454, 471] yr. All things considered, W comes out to 58.4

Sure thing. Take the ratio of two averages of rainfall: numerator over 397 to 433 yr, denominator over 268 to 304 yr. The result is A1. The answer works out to 1.1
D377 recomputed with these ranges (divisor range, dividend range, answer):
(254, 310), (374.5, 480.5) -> 1.08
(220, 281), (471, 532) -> 1.19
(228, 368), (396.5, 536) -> 1.12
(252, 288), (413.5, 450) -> 1.05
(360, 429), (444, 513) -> 1.06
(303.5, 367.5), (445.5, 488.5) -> 1.10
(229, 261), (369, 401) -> 1.08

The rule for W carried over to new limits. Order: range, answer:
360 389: 57.4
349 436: 56.6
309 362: 53.7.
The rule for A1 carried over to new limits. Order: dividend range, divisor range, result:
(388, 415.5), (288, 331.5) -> 1.08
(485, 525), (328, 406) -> 1.14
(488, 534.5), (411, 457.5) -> 1.17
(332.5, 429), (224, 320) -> 1.06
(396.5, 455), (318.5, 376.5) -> 1.02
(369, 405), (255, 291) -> 1.09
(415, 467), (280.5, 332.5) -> 1.06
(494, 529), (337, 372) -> 1.18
